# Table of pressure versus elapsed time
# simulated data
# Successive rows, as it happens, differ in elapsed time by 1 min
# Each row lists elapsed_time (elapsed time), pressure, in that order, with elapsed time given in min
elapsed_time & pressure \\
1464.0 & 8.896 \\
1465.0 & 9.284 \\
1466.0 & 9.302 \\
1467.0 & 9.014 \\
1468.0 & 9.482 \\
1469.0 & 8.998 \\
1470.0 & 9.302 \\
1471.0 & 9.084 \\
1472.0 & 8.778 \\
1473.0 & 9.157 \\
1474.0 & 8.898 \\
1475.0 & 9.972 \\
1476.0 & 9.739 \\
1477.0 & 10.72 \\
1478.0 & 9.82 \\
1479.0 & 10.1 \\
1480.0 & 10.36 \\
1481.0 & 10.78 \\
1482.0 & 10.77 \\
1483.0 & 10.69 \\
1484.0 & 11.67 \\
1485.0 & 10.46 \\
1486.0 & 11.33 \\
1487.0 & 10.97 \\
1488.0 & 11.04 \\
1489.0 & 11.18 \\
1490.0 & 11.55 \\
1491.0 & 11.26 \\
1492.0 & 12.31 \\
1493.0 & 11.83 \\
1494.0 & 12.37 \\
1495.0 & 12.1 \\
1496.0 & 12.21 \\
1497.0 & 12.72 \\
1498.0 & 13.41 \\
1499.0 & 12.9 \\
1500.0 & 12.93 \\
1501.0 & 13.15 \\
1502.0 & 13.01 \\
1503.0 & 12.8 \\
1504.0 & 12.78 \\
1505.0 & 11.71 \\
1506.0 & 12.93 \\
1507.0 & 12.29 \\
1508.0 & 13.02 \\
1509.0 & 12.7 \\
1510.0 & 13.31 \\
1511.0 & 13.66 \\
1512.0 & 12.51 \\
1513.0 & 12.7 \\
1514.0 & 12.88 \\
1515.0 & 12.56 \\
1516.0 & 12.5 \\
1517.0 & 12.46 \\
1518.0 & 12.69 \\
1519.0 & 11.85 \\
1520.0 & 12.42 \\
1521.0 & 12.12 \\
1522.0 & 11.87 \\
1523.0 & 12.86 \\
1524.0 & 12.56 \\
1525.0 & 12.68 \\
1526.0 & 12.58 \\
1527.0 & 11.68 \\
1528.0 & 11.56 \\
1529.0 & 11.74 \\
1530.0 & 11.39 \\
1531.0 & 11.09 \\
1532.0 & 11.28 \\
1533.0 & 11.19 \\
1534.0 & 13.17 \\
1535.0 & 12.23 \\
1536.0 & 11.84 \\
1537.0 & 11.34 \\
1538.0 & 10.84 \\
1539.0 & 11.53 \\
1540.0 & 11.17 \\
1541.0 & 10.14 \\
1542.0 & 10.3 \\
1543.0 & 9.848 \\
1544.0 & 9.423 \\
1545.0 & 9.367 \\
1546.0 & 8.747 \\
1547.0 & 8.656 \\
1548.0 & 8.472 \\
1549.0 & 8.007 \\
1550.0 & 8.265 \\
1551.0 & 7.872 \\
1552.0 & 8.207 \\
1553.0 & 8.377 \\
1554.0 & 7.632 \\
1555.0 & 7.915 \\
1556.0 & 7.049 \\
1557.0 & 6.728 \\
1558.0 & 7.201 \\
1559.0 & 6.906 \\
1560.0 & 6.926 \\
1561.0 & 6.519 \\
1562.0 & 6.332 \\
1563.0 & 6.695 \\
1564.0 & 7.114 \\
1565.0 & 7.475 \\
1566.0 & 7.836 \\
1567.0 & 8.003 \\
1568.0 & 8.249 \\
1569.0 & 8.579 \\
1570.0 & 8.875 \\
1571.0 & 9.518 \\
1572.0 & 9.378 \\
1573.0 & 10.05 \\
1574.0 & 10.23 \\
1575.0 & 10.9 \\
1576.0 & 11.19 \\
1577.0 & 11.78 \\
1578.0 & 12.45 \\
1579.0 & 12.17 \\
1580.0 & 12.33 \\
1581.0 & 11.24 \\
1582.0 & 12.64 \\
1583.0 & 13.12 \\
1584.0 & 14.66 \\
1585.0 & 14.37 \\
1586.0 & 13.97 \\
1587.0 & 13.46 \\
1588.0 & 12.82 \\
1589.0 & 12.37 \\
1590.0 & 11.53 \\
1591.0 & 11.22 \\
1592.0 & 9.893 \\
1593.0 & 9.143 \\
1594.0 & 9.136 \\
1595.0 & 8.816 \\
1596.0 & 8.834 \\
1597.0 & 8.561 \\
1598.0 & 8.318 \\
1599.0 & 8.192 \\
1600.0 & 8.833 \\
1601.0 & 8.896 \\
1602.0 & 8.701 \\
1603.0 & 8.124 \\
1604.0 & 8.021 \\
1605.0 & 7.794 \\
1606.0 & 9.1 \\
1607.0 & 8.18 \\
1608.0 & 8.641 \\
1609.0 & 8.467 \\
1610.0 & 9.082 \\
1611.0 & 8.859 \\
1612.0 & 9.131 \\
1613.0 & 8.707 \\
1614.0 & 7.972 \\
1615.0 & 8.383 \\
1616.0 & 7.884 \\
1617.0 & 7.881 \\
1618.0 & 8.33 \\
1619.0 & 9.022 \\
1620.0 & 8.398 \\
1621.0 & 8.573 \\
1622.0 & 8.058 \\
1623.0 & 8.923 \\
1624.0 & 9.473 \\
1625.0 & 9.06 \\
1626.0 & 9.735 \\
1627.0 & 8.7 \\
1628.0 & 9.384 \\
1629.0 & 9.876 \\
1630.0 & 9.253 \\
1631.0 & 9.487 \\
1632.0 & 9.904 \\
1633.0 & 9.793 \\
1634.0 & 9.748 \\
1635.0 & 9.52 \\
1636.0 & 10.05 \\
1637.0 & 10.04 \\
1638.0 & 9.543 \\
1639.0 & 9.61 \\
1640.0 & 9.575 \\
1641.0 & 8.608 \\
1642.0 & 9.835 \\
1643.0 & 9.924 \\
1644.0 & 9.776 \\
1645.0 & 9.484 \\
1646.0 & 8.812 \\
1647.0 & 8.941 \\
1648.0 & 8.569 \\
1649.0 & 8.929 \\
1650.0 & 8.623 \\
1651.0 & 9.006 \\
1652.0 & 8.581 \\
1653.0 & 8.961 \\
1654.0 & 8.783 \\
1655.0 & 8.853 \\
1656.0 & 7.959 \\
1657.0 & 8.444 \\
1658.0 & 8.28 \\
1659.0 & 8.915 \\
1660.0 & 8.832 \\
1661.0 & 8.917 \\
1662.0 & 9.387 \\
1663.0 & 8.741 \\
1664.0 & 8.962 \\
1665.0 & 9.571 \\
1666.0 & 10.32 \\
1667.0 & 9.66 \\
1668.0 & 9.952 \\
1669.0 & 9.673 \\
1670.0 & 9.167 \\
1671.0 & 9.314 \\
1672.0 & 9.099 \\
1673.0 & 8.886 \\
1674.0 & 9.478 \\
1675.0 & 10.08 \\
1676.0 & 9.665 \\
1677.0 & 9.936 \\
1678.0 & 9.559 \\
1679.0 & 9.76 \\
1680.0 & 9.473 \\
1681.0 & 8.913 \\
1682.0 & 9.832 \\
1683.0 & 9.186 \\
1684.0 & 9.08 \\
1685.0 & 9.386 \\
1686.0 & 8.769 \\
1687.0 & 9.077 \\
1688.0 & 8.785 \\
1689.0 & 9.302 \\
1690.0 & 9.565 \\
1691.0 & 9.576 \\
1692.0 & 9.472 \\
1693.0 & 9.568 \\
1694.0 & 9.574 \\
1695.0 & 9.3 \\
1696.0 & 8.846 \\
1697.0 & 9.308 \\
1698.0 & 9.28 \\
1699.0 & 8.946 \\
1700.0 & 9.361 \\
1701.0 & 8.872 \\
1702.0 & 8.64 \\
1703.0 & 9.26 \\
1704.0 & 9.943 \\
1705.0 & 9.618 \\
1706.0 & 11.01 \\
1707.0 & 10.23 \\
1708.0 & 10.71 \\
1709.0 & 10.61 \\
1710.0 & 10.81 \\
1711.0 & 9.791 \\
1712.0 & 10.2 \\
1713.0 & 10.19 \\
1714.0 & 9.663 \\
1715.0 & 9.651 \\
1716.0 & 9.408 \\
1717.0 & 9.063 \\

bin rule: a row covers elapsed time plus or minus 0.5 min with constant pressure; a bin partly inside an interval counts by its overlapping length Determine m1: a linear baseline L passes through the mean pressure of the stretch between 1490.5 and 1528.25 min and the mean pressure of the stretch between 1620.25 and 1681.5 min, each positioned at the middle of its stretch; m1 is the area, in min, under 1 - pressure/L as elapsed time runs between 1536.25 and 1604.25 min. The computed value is 9.12 min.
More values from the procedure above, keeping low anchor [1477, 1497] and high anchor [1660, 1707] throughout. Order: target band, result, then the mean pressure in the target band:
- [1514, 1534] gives -2.2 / 12.1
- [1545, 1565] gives 5.7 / 7.6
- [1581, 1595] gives -2.4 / 12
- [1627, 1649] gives 0.8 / 9.48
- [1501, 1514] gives -2.1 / 12.8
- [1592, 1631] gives 5.2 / 8.72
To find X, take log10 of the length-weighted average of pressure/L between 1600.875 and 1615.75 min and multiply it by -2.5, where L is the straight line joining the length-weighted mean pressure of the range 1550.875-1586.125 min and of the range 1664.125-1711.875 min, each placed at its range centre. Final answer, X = 0.11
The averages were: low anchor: 9.43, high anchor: 9.54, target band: 8.52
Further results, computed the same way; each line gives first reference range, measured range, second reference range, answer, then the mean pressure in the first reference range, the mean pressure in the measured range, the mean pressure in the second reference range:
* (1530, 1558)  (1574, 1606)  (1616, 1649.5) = -0.14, 9.64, 10.7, 9.22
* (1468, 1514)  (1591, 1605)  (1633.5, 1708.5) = 0.16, 11.5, 8.78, 9.32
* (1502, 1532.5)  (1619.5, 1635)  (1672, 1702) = 0.13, 12.4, 9.23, 9.32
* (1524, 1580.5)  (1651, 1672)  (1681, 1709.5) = 0.05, 9.65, 9.06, 9.46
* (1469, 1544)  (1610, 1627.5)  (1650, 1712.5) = 0.17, 11.6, 8.66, 9.37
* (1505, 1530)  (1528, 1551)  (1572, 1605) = 0.15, 12.5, 10.4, 10.7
